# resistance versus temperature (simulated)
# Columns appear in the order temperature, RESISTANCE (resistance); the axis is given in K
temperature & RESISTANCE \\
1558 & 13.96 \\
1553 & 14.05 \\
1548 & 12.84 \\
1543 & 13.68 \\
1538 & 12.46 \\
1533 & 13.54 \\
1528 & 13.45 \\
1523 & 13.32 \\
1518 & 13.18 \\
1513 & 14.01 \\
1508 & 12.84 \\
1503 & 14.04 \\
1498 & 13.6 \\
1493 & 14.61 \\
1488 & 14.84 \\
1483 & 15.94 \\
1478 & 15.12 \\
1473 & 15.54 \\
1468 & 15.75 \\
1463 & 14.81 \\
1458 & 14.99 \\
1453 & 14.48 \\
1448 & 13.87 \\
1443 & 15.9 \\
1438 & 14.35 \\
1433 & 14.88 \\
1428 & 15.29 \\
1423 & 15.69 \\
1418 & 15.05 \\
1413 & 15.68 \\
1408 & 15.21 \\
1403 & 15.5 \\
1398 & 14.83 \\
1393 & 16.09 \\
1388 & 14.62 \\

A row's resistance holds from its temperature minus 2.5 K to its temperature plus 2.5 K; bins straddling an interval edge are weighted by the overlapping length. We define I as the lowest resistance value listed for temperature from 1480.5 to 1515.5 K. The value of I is 12.84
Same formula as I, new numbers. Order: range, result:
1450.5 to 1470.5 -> 14.48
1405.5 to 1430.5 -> 15.05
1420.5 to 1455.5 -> 13.87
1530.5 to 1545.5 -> 12.46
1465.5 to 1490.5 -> 14.84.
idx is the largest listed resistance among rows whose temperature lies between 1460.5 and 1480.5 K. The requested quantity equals 15.75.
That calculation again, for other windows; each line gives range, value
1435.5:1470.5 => 15.9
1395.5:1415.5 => 15.68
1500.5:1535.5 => 14.04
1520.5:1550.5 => 13.68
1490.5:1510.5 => 14.61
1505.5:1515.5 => 14.01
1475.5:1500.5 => 15.94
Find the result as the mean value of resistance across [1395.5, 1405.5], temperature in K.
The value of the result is 15.2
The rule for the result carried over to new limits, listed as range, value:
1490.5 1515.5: 13.8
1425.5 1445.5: 15.1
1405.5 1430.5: 15.4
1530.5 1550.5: 13.1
